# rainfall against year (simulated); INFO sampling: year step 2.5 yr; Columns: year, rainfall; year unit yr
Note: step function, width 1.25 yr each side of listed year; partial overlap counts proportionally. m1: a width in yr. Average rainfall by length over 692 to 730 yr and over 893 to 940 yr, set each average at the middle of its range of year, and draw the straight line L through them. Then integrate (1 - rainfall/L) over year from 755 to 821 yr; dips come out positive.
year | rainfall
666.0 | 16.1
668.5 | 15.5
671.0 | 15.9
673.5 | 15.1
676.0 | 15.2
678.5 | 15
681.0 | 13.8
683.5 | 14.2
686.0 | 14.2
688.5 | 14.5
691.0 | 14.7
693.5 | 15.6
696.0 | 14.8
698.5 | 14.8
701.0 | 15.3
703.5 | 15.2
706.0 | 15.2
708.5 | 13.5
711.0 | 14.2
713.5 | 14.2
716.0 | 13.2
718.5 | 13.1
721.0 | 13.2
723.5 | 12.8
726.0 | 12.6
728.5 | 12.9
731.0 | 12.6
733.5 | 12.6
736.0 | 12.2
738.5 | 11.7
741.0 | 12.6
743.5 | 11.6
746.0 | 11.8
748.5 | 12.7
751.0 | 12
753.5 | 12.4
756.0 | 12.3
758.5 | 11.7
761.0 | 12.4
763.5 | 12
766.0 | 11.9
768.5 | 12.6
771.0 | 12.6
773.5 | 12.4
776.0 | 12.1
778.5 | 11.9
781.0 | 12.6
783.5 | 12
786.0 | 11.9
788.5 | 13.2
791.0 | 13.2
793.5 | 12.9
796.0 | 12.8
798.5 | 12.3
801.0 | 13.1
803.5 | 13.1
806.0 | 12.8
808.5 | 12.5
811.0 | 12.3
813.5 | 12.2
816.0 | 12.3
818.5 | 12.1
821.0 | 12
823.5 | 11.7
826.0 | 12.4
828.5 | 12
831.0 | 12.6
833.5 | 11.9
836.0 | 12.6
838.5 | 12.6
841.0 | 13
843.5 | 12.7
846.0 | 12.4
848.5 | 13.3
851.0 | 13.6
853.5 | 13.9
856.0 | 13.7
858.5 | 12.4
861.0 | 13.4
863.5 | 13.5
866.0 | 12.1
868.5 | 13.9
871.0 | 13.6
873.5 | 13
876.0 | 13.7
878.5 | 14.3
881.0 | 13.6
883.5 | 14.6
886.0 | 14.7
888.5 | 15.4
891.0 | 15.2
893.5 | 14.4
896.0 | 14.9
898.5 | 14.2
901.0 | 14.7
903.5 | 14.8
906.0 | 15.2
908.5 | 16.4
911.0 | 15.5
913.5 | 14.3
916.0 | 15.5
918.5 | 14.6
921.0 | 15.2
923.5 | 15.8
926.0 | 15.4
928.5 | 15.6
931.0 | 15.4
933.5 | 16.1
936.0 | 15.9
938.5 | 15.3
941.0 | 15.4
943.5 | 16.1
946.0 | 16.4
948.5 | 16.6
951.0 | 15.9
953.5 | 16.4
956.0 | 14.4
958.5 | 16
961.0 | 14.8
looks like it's 9.4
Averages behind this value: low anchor 14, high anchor 15.2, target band 12.4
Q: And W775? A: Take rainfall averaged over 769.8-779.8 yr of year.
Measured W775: 12.2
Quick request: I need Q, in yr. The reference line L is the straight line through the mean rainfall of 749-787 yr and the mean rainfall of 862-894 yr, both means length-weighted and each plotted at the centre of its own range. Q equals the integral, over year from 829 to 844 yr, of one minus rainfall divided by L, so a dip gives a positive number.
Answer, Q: 0.88 yr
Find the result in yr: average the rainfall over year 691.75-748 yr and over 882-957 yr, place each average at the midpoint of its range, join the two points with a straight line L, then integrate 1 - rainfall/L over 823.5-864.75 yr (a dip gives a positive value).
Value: 5.0 yr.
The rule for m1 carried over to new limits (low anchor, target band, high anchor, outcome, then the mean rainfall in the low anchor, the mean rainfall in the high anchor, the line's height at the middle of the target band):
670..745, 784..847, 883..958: 9.1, 13.9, 15.4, 14.6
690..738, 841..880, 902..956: 4.5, 13.8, 15.6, 15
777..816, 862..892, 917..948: 0.9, 12.6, 15.6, 14.4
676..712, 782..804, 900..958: 3.4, 14.7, 15.5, 15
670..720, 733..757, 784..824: 2.6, 14.6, 12.5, 13.6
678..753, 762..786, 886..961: 3.1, 13.5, 15.4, 14.1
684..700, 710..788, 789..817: 6.9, 14.7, 12.7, 13.7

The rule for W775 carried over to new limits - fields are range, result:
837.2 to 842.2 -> 12.8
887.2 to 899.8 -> 14.8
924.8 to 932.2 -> 15.5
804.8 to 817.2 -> 12.4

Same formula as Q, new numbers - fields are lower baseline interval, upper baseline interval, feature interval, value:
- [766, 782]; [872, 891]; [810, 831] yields 1.6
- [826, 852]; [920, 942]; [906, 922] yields -0.2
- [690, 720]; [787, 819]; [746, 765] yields 1.9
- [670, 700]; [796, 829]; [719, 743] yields 2.4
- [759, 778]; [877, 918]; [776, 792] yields 0.2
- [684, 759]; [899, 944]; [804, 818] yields 1.8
